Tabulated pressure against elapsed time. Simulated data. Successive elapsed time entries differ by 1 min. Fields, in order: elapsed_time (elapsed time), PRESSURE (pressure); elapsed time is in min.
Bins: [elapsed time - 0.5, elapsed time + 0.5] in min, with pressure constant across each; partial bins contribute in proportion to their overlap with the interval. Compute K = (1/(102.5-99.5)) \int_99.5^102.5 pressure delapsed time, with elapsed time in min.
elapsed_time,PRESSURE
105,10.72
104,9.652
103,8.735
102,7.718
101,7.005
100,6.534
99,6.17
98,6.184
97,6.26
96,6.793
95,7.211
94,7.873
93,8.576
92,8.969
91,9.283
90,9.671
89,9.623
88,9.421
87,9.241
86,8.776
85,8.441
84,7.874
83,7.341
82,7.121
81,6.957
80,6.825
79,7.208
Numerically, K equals 7.09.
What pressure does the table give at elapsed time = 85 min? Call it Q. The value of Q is 8.441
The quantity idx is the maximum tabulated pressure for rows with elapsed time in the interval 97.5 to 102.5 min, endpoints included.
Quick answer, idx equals 7.718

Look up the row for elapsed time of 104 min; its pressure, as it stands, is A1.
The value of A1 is 9.652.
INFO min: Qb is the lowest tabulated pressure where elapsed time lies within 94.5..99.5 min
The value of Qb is 6.17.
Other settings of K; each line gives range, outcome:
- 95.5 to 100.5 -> 6.39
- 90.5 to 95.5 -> 8.38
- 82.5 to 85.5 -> 7.89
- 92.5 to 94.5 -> 8.22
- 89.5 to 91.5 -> 9.48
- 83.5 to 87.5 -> 8.58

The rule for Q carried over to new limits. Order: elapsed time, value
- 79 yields 7.208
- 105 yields 10.72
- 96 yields 6.793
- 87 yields 9.241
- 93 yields 8.576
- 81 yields 6.957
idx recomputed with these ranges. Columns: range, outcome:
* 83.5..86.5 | 8.776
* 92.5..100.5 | 8.576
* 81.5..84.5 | 7.874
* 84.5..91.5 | 9.671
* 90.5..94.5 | 9.283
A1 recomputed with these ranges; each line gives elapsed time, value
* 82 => 7.121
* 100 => 6.534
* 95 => 7.211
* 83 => 7.341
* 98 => 6.184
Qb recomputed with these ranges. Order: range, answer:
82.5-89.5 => 7.341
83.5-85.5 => 7.874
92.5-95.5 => 7.211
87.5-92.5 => 8.969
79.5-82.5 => 6.825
